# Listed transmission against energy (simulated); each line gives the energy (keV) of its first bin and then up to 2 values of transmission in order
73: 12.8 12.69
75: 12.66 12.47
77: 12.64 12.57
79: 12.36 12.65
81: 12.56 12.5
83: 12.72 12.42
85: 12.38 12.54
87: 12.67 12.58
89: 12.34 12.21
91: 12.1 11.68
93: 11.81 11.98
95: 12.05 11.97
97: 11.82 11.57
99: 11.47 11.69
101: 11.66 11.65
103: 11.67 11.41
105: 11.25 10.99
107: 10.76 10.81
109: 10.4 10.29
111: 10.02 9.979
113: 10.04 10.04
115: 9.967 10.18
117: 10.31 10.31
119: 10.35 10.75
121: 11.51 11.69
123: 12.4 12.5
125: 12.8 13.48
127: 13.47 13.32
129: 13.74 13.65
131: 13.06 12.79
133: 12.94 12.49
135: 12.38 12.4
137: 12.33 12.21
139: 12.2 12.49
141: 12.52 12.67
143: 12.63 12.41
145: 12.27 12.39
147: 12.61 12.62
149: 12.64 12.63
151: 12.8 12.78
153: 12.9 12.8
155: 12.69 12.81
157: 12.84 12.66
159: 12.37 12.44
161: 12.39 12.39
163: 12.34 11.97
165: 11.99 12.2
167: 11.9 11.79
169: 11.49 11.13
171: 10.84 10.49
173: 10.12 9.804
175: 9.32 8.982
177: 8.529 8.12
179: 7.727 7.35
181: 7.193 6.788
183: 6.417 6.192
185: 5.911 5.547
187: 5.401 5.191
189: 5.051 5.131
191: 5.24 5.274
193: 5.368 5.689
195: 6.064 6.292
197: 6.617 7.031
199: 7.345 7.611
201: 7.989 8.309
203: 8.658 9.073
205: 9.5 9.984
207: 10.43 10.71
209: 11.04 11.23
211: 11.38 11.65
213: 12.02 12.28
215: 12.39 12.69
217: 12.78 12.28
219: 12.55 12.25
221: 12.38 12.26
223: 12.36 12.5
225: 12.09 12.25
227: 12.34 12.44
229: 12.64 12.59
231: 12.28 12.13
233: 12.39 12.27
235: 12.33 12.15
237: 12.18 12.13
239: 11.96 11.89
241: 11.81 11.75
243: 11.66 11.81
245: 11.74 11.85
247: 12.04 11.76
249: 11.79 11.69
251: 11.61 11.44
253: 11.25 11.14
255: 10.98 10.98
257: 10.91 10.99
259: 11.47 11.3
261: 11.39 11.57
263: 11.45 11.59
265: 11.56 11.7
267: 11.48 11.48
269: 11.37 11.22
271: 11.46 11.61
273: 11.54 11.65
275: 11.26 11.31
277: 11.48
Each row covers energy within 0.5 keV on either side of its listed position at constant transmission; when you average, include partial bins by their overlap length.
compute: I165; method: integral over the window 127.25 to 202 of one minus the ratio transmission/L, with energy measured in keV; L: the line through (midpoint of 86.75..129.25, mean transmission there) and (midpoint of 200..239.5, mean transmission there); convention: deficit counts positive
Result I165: 8.3 keV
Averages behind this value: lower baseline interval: 11.5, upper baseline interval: 11.6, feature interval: 10.3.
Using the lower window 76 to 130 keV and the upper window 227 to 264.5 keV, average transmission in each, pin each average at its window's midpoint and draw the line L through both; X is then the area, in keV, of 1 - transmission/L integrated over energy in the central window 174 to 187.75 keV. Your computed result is 5.3 keV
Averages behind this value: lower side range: 11.7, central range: 7.25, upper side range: 11.8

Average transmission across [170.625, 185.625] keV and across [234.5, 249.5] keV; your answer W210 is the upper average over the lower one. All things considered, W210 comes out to 1.45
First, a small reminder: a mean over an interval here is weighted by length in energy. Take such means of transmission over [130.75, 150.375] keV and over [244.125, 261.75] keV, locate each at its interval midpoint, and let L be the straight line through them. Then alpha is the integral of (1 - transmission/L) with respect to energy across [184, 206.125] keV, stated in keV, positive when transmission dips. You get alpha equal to 9.8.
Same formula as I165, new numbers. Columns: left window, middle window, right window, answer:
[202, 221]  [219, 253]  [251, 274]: -2.4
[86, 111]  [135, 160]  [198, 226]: -2.8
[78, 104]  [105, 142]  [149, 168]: 1.7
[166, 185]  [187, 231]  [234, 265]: 2.5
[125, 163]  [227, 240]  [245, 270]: -0.6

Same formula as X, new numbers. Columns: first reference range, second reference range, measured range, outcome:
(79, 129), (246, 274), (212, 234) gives -1.6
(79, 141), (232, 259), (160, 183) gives 3.1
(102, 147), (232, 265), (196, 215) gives 3.4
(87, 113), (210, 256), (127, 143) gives -1.6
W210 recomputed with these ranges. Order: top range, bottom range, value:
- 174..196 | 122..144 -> 0.52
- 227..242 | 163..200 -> 1.52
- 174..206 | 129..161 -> 0.56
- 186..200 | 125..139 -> 0.46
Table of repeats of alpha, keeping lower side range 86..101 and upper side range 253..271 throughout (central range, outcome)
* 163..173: 0.17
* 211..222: -0.74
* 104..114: 1.18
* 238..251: -0.48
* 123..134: -1.16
